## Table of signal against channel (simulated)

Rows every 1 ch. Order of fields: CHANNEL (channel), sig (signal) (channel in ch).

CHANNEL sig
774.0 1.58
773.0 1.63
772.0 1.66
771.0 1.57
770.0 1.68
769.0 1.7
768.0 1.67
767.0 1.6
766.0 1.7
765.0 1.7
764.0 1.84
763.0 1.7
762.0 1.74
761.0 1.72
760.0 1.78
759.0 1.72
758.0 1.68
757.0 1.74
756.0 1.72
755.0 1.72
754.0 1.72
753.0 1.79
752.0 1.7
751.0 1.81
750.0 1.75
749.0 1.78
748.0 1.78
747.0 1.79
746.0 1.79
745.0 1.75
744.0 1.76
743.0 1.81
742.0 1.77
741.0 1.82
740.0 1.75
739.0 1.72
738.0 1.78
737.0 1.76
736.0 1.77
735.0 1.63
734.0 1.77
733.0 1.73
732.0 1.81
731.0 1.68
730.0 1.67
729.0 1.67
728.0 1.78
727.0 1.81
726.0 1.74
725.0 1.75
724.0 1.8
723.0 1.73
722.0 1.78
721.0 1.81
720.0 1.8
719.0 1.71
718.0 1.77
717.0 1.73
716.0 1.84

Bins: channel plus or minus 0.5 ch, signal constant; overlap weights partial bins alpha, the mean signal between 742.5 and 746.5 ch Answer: 1.78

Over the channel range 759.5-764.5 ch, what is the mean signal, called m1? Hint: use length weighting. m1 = 1.76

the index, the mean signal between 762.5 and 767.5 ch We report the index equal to 1.71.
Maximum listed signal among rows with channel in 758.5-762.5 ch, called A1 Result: 1.78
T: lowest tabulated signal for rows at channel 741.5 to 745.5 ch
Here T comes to 1.75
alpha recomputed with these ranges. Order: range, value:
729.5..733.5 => 1.72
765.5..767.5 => 1.65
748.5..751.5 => 1.78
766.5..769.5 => 1.66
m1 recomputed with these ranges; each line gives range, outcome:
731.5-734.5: 1.77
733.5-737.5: 1.73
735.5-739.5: 1.76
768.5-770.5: 1.69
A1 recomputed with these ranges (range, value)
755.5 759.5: 1.74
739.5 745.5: 1.82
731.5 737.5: 1.81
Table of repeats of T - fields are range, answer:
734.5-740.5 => 1.63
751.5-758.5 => 1.68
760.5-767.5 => 1.6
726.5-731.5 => 1.67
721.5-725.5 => 1.73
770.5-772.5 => 1.57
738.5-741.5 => 1.72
